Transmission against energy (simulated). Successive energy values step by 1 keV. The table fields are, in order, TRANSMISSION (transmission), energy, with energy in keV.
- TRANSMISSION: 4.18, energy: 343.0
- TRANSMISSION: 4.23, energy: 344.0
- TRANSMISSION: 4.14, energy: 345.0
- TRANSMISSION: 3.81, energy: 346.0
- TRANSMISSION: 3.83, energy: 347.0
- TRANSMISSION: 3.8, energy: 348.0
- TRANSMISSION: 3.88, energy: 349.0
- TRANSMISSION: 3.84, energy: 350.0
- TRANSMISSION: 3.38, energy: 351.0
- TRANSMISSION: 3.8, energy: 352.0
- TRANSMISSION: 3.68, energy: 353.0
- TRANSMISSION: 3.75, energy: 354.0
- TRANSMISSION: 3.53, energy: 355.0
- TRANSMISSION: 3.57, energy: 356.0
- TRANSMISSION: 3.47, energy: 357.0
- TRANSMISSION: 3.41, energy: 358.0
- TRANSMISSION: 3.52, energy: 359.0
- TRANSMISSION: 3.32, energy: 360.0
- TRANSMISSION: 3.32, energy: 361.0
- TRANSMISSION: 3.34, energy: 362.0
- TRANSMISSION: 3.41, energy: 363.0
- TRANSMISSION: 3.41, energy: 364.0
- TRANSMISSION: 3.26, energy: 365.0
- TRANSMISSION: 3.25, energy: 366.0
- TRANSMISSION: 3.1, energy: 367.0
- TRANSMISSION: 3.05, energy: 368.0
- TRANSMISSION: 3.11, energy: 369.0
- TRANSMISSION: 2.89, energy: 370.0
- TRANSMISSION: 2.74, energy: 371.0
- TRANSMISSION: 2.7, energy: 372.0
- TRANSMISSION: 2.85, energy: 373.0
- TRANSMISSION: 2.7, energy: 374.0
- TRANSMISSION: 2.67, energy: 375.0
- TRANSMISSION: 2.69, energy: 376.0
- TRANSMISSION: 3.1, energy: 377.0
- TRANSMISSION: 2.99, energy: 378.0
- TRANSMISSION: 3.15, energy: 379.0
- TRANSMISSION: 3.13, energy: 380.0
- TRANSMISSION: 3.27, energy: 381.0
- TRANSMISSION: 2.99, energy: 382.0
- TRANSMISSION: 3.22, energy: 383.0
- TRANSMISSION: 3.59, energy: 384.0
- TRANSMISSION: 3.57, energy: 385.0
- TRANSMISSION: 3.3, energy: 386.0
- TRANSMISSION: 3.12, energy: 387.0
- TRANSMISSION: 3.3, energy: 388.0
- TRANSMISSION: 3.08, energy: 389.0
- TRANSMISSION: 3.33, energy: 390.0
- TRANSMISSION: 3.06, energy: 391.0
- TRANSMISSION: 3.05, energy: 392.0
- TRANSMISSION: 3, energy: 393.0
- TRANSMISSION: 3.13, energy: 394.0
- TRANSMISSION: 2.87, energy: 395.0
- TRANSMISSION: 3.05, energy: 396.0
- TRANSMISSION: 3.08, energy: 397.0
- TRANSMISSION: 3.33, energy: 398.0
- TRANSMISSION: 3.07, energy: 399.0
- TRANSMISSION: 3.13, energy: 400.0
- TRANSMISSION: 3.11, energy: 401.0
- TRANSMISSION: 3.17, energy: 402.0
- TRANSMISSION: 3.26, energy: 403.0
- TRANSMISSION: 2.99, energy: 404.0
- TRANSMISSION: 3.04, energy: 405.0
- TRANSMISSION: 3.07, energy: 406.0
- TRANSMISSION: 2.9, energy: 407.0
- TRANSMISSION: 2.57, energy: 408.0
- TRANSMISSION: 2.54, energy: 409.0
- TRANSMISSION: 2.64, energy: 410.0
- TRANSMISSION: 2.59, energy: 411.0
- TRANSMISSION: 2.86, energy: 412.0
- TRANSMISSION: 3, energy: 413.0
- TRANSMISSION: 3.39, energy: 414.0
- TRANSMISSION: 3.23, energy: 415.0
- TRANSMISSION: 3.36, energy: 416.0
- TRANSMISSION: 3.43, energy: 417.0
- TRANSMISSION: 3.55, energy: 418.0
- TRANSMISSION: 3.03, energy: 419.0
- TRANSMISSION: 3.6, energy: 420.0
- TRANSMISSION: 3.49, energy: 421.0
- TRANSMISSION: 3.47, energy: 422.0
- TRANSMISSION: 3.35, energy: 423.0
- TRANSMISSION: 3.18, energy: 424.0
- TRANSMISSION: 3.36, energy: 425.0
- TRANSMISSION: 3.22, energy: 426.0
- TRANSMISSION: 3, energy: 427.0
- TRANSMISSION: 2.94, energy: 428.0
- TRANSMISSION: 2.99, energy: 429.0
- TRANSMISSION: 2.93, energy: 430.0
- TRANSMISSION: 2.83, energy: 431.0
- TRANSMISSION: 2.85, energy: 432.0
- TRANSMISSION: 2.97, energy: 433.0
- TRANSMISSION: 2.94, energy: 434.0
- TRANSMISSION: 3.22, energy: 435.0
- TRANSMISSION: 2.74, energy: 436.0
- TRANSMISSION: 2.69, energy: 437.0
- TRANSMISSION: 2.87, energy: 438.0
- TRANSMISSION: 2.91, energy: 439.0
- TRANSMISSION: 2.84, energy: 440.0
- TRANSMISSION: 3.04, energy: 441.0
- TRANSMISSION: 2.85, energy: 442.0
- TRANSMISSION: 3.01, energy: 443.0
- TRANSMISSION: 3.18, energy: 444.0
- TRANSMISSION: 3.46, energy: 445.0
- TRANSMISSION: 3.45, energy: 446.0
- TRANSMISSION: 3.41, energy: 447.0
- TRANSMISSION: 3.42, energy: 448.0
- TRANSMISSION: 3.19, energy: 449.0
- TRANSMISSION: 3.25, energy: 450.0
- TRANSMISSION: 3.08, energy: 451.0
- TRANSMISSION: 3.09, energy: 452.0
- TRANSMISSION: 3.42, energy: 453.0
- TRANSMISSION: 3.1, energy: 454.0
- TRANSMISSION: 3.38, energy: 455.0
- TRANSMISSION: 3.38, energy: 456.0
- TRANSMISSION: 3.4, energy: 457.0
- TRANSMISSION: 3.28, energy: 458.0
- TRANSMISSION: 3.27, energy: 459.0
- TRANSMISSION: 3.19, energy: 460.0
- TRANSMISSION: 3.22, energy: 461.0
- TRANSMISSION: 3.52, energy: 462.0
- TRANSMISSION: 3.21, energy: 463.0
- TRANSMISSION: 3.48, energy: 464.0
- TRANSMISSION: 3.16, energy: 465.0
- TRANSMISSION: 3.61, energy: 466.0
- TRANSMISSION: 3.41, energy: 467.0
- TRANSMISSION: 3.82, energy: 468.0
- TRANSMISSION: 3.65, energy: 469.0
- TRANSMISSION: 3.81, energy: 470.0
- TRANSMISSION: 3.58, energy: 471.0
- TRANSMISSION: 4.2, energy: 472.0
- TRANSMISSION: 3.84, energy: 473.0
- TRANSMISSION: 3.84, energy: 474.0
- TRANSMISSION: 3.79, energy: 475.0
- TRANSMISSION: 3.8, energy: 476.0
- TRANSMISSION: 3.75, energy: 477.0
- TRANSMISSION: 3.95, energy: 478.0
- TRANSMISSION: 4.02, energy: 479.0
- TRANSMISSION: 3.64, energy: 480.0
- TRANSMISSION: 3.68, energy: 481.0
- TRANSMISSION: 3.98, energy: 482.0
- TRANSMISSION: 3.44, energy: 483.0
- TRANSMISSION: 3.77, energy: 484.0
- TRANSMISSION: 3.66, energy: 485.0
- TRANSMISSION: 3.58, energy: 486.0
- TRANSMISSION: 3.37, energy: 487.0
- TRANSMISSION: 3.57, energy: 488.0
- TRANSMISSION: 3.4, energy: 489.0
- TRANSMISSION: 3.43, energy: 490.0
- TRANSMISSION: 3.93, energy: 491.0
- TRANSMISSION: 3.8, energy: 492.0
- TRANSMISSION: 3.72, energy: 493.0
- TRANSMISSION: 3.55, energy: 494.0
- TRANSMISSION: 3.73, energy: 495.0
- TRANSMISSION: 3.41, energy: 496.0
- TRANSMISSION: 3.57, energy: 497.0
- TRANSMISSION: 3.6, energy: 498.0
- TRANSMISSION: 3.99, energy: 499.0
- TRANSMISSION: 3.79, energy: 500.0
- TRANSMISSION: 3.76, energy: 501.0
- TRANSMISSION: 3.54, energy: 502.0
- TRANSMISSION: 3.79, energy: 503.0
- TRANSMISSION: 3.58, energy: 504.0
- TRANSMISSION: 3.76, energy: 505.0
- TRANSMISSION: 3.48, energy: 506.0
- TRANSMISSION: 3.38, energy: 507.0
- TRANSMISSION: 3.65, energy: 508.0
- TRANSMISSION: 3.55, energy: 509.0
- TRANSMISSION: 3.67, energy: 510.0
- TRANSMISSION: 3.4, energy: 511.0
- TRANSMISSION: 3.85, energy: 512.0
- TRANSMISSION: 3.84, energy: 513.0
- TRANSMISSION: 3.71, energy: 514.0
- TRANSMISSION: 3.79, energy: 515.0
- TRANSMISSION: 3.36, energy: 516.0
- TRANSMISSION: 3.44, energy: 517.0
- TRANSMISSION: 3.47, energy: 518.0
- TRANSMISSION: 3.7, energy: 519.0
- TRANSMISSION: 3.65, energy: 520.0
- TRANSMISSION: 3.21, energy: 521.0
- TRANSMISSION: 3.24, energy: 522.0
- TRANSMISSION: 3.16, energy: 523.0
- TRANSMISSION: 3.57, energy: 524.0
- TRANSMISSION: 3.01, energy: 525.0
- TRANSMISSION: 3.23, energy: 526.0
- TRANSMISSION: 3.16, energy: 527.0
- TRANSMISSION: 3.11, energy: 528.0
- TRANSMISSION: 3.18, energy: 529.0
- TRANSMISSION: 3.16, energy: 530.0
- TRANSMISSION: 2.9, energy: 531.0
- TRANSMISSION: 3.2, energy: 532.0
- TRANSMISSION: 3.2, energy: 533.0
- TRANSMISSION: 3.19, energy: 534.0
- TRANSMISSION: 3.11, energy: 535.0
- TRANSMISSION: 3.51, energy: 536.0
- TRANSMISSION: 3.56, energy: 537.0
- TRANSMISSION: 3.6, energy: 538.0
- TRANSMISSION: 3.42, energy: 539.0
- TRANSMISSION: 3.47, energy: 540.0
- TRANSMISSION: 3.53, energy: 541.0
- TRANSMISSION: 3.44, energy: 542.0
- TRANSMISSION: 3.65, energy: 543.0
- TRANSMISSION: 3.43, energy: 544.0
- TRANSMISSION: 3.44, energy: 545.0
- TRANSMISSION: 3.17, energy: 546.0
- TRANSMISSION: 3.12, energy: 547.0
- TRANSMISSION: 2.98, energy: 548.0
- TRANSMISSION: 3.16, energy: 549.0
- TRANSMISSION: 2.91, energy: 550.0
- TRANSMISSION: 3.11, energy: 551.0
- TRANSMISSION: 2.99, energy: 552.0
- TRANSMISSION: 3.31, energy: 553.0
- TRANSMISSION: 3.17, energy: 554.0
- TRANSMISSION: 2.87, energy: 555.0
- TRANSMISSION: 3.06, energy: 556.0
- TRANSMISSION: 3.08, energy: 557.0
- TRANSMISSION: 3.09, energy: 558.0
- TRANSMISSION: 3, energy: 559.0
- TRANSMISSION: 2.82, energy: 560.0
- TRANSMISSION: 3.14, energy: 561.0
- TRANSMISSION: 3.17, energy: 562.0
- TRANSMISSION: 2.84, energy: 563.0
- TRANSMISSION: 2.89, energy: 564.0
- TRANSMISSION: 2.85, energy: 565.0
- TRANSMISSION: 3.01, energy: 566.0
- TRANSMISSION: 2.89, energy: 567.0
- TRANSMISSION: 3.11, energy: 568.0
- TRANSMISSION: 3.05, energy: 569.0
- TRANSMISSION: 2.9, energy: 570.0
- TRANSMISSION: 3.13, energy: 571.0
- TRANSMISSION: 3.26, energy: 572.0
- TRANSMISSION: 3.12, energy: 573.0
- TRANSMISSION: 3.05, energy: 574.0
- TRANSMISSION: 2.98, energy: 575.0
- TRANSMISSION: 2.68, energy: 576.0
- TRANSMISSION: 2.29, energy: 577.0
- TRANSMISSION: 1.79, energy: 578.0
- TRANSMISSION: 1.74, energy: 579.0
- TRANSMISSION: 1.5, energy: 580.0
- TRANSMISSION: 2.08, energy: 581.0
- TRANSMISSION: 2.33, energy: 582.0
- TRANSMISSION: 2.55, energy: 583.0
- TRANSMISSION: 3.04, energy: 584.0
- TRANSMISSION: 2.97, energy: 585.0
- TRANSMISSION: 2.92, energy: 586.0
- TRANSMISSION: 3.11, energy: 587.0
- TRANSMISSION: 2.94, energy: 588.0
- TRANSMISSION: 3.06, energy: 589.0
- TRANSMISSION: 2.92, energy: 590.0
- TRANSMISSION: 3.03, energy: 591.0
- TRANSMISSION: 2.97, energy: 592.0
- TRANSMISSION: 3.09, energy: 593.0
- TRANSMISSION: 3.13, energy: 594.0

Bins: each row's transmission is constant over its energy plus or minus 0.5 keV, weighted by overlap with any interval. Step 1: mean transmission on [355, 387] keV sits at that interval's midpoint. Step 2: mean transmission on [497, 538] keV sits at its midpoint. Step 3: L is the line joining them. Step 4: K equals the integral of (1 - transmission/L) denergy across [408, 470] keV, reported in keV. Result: 2.4 keV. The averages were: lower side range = 3.17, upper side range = 3.46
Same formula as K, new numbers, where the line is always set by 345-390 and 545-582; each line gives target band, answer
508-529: -3.4 keV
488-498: -1.9 keV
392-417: 1.5 keV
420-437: 0.4 keV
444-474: -3.2 keV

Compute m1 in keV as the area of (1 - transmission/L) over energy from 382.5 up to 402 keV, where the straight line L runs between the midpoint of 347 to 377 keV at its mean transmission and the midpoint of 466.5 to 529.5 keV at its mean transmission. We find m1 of 1.09 keV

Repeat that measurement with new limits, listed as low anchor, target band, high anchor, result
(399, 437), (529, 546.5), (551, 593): -2.7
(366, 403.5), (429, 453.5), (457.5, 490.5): 2.5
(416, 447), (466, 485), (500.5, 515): -1.9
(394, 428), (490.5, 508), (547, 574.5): -3.4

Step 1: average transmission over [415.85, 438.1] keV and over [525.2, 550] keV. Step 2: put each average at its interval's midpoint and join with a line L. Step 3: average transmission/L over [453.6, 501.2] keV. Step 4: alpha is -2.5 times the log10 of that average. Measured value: -0.13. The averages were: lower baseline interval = 3.13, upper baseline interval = 3.28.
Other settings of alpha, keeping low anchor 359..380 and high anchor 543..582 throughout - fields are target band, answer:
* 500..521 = -0.222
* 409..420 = -0.027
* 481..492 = -0.218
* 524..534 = -0.080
